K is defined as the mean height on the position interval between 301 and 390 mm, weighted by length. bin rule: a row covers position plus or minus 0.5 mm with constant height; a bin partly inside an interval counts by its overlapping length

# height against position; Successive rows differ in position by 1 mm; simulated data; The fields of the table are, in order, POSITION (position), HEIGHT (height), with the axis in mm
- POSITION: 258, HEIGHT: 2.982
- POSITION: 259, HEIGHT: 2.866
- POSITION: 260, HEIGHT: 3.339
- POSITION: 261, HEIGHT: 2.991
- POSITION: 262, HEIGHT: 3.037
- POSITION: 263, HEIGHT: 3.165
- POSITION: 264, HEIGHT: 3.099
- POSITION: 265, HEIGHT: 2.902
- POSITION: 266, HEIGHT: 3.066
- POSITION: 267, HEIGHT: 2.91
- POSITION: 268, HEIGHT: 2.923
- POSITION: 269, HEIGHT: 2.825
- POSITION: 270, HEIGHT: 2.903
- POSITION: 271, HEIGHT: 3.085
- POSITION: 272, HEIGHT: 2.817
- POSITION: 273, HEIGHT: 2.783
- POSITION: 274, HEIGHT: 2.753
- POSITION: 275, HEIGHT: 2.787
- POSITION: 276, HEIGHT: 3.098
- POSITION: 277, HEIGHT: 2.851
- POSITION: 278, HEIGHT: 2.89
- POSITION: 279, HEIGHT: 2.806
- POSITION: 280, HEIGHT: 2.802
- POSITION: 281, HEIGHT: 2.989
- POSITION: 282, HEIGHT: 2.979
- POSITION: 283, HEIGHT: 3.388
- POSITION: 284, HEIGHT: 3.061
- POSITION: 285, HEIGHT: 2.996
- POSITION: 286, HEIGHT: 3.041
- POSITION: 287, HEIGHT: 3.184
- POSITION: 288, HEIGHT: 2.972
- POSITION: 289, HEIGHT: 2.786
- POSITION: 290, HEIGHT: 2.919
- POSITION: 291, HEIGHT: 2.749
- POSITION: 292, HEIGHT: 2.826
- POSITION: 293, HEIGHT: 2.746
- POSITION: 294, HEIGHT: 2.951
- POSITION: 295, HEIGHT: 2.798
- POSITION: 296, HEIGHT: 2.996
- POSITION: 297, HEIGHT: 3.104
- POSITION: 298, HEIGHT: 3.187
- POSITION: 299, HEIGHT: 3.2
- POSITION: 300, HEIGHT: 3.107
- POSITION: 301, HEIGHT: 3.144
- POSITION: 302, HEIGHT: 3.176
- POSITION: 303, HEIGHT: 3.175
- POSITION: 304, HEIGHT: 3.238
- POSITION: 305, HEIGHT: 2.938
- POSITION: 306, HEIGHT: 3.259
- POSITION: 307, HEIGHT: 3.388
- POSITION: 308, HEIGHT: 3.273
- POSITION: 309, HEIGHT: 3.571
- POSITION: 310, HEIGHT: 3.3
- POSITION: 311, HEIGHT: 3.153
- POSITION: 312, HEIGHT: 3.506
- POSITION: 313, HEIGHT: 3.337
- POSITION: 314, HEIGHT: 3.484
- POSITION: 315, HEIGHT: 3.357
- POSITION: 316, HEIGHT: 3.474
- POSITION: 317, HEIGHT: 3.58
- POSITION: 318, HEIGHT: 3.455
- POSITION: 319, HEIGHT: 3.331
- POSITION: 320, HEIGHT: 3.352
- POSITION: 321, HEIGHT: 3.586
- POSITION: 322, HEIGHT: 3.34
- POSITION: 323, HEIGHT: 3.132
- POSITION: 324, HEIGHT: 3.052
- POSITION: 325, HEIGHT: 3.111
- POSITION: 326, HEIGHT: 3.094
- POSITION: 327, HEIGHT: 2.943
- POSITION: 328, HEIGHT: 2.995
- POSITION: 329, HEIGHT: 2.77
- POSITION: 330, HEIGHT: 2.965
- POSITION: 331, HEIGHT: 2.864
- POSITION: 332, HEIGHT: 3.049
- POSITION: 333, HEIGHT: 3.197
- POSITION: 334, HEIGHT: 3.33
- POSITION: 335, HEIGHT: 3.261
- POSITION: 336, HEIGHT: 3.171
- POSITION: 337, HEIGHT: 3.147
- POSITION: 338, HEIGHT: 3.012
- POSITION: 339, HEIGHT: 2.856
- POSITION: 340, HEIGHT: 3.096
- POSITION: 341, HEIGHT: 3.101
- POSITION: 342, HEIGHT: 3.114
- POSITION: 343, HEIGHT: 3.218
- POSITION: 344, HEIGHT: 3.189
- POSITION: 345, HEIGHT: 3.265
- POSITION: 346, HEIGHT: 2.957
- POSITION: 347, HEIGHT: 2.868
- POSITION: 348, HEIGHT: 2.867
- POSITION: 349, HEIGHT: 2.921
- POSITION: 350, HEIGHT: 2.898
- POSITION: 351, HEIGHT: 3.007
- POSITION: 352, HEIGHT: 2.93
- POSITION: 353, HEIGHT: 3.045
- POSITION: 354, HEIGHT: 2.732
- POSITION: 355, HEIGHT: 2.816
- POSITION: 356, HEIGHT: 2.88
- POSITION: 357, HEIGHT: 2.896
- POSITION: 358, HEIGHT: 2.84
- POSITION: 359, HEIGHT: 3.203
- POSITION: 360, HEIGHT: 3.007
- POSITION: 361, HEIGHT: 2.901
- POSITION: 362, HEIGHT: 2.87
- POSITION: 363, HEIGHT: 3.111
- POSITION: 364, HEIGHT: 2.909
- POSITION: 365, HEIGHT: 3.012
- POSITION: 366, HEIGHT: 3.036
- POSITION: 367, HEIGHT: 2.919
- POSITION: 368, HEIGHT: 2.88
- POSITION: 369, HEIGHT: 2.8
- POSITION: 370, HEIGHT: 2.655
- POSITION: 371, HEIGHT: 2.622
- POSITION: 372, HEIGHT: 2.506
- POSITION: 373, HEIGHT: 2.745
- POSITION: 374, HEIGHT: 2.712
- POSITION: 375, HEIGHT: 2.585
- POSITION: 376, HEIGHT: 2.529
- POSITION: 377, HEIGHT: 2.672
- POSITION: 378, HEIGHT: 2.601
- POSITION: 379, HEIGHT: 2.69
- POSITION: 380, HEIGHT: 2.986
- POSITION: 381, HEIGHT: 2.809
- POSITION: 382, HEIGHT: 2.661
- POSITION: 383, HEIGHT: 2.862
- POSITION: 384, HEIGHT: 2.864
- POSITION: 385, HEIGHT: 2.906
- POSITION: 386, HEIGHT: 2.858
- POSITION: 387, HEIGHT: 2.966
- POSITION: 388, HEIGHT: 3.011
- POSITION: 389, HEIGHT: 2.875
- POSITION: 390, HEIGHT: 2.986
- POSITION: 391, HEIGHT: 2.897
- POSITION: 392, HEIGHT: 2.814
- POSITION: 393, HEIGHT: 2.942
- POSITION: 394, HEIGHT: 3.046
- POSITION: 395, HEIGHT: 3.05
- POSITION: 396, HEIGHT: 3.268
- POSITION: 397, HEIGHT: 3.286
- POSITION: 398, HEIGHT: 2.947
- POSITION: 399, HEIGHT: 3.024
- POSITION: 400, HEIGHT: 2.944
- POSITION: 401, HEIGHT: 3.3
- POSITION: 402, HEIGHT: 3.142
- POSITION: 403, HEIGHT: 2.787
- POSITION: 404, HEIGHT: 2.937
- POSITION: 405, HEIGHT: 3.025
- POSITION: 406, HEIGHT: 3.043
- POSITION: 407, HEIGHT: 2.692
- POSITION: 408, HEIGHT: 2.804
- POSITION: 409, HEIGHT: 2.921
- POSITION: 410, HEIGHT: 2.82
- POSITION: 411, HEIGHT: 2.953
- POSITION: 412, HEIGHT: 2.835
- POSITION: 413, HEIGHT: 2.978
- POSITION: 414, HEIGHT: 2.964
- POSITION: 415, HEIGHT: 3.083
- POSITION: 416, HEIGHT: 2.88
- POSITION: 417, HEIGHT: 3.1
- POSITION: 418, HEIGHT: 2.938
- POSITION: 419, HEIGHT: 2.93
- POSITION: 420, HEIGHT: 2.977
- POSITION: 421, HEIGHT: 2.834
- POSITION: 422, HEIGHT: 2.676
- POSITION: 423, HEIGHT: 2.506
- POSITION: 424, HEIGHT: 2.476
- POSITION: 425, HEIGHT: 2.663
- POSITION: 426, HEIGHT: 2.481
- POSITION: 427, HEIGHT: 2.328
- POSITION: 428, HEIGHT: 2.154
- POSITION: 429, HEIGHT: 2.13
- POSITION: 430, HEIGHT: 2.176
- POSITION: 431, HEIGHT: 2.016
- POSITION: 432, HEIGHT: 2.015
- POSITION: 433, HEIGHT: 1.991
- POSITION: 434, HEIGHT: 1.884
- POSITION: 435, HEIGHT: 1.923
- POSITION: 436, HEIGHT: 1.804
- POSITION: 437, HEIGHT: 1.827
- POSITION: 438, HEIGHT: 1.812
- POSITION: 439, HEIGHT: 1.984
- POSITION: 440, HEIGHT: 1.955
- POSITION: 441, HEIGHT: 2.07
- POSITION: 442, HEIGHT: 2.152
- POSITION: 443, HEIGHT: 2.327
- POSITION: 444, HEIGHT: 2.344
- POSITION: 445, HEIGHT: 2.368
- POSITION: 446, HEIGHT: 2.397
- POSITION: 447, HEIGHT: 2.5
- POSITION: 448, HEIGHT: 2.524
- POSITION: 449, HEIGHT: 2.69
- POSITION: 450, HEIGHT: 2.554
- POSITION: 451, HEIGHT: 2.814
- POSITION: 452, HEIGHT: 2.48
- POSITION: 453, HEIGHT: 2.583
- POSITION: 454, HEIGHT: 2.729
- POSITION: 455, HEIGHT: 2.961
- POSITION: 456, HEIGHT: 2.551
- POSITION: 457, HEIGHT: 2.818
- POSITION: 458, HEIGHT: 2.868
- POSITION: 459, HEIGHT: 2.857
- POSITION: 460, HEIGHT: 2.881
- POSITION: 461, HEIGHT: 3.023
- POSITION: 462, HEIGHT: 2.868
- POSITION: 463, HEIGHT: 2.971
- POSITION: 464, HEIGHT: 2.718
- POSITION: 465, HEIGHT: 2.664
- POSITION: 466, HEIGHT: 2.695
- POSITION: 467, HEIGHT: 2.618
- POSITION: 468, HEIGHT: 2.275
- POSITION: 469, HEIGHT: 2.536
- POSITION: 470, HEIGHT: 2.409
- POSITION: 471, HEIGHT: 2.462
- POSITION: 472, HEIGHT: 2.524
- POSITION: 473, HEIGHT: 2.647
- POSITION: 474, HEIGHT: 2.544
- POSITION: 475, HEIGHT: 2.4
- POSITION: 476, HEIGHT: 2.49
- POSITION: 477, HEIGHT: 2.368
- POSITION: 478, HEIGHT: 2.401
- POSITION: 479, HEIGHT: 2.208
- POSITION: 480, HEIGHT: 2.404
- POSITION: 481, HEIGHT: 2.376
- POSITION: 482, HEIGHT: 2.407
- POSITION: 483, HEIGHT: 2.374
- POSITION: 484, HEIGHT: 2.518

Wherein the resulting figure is 3.03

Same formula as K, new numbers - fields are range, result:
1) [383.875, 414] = 2.97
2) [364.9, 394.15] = 2.81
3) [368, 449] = 2.66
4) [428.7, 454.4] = 2.23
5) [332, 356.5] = 3.04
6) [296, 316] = 3.26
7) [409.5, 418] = 2.95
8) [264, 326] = 3.1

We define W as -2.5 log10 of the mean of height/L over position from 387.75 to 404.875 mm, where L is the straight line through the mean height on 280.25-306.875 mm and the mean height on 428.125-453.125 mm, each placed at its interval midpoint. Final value -0.22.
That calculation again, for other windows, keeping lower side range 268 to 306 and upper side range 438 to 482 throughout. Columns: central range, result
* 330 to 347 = -0.09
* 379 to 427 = -0.09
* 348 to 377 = -0.03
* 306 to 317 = -0.16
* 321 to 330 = -0.07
